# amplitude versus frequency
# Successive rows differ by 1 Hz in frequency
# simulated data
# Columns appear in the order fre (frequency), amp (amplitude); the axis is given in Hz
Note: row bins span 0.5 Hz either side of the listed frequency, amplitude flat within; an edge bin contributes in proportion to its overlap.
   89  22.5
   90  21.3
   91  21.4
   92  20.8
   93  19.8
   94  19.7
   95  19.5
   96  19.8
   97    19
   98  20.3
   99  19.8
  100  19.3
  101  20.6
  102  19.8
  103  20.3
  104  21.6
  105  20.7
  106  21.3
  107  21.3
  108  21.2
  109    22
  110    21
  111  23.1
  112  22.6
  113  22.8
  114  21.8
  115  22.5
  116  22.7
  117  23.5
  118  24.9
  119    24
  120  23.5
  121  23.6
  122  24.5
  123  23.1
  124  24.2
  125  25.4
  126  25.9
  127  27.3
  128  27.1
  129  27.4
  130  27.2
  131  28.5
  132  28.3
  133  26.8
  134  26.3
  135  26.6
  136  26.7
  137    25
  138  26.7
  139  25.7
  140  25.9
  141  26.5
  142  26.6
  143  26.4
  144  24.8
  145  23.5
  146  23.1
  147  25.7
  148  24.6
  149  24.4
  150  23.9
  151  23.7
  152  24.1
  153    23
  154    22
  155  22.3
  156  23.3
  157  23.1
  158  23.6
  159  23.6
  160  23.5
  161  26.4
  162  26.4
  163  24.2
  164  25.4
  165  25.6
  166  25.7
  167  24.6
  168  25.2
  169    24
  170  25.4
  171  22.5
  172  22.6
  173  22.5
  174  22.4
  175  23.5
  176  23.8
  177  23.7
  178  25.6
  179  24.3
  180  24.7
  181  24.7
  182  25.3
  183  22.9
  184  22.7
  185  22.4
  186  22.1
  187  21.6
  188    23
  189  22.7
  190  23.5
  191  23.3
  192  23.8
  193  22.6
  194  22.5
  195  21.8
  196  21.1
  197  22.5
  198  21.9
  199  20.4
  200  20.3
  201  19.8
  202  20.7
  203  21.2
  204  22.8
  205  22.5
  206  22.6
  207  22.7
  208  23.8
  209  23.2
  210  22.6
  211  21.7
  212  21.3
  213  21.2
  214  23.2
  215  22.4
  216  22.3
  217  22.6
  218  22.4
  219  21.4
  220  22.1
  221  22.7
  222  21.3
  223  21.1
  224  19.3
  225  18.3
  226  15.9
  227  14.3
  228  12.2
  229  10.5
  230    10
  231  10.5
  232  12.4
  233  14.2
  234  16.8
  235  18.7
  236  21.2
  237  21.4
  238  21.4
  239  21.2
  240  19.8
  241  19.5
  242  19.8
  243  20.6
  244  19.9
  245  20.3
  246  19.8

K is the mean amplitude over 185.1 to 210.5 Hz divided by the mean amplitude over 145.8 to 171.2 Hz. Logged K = 0.92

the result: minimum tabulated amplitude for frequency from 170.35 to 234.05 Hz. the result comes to 10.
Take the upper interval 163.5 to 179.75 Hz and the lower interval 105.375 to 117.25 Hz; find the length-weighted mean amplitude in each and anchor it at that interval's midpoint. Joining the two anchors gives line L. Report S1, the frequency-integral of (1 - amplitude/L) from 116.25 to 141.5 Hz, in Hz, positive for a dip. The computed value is -3.4 Hz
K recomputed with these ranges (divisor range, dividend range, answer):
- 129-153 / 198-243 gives 0.77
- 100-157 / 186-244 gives 0.84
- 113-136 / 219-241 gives 0.70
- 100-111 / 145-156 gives 1.13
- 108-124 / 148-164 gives 1.04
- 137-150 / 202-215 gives 0.88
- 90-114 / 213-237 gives 0.88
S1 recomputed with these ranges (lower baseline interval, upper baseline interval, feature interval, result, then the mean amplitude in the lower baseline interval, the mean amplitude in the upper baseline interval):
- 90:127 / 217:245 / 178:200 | -3.78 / 21.9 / 18.2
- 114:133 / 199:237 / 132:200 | -4.25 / 25.2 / 19.6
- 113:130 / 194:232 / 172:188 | -1.29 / 24.5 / 20.1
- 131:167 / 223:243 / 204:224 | -3.70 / 25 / 16.9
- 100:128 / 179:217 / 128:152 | -3.32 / 22.8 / 22.5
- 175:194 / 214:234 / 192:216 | -1.62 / 23.5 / 17.8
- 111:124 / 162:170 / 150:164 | 0.51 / 23.3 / 25.1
